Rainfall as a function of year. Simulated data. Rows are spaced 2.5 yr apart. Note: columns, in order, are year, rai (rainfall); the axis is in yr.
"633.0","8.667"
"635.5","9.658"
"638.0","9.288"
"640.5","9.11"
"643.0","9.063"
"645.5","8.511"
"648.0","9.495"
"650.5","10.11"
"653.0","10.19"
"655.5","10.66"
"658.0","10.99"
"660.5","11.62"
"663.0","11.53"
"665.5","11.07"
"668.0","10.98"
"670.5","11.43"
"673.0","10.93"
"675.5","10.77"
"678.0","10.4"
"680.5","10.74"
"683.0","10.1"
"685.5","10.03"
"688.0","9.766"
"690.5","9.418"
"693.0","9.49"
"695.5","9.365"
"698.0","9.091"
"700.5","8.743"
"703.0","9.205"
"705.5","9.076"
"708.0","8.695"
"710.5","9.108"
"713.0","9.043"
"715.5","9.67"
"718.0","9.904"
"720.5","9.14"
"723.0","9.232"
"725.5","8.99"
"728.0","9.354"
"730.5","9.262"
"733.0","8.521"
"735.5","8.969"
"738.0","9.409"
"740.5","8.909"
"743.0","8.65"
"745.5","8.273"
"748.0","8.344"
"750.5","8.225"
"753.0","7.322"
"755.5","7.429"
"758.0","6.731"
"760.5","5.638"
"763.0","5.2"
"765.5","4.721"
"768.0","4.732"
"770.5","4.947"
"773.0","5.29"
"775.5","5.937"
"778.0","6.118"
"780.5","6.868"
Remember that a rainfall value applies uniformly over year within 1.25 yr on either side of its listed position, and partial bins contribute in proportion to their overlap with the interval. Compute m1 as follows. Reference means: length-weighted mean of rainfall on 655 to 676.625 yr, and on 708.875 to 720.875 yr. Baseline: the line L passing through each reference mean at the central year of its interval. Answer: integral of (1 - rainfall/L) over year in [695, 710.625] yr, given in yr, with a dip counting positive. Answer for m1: 1.2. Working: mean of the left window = 11.1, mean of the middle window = 9.02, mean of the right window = 9.37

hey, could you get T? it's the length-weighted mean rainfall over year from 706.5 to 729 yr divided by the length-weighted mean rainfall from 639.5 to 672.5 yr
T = 0.89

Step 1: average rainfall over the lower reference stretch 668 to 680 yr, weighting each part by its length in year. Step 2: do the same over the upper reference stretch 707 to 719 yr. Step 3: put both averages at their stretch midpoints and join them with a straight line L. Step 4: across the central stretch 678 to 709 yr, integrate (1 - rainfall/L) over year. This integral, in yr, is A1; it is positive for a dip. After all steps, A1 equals 1.8 yr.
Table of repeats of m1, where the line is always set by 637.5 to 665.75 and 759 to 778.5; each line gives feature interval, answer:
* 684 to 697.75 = -1.7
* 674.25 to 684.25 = -1.7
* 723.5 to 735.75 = -3.8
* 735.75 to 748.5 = -4.7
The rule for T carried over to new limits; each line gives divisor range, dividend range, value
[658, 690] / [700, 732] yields 0.85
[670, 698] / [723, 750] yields 0.87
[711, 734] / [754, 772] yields 0.61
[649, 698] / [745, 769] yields 0.63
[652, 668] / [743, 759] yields 0.71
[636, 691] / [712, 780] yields 0.75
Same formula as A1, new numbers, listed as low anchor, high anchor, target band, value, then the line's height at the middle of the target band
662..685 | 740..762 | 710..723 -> -0.4 yr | 9.08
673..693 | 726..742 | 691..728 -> 1.5 yr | 9.6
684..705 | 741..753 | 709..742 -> -1.7 yr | 8.74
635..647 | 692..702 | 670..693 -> -2.9 yr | 9.15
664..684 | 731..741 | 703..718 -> 0.8 yr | 9.74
